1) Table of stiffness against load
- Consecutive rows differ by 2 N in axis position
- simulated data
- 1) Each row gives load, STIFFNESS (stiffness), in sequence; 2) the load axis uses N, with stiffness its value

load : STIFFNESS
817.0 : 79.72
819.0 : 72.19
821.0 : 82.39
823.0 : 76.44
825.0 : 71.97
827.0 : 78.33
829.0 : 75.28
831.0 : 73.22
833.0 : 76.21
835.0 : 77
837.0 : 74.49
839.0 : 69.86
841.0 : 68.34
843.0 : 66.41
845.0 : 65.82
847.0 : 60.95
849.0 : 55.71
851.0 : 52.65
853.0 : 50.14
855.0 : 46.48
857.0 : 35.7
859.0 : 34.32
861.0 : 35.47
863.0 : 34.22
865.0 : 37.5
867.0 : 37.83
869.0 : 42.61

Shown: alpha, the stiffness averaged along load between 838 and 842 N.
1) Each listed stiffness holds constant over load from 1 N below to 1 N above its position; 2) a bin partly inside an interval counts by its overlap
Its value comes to 69.1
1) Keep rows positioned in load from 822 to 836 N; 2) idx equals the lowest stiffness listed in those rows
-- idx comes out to 71.97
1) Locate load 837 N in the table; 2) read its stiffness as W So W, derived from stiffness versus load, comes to 74.49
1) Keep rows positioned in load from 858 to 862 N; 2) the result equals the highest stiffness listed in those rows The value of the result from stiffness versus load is 35.47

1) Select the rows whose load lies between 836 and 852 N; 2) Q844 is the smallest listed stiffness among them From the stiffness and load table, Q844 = 52.65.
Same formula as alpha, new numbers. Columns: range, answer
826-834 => 75.8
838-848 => 66.3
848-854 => 52.8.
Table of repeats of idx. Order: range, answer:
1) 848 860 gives 34.32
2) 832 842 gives 68.34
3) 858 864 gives 34.22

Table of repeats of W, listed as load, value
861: 35.47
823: 76.44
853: 50.14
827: 78.33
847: 60.95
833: 76.21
